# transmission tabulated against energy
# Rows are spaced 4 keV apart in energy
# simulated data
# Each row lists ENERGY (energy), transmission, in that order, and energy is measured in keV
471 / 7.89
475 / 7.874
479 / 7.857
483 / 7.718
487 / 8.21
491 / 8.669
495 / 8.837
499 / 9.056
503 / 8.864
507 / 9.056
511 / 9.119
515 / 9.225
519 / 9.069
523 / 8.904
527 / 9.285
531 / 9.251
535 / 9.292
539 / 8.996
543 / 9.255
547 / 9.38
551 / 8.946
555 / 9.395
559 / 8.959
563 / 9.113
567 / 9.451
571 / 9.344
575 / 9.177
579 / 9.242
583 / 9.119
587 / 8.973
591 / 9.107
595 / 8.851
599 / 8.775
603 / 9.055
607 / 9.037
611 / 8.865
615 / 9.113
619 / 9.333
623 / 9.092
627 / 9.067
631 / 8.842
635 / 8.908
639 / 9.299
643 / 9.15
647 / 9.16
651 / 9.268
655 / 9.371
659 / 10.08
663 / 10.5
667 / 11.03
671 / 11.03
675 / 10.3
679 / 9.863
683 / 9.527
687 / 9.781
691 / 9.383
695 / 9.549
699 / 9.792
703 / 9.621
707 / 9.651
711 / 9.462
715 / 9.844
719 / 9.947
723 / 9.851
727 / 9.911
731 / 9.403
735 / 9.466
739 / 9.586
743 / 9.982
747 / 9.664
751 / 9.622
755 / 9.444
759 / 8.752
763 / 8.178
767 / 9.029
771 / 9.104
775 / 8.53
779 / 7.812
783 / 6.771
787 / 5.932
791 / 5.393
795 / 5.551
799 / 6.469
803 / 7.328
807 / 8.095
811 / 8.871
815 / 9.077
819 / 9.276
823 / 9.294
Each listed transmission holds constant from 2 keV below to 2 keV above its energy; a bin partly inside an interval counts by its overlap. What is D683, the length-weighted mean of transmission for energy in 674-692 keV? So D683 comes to 9.76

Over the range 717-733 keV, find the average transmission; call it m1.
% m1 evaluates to 9.78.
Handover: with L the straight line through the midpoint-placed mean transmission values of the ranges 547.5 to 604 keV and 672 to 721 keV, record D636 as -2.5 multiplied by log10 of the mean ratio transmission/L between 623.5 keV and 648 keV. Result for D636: 0.04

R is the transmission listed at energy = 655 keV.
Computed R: 9.371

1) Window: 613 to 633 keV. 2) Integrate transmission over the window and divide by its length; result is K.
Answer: 9.09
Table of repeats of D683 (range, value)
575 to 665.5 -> 9.2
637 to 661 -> 9.39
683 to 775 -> 9.48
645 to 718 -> 9.85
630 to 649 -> 9.08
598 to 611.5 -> 8.95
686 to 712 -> 9.6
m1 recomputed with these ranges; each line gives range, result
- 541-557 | 9.24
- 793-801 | 6.01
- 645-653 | 9.21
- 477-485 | 7.79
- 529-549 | 9.23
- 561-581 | 9.27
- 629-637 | 8.88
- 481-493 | 8.2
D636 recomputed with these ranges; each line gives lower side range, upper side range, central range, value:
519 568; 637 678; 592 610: 0.07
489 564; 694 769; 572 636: 0.02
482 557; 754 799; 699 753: -0.23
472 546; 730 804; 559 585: -0.07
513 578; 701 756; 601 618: 0.04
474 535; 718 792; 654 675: -0.19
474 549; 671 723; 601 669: 0.01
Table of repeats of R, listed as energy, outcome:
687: 9.781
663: 10.5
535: 9.292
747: 9.664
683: 9.527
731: 9.403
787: 5.932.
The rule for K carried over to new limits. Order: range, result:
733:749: 9.67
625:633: 8.95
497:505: 8.96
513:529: 9.12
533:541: 9.14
